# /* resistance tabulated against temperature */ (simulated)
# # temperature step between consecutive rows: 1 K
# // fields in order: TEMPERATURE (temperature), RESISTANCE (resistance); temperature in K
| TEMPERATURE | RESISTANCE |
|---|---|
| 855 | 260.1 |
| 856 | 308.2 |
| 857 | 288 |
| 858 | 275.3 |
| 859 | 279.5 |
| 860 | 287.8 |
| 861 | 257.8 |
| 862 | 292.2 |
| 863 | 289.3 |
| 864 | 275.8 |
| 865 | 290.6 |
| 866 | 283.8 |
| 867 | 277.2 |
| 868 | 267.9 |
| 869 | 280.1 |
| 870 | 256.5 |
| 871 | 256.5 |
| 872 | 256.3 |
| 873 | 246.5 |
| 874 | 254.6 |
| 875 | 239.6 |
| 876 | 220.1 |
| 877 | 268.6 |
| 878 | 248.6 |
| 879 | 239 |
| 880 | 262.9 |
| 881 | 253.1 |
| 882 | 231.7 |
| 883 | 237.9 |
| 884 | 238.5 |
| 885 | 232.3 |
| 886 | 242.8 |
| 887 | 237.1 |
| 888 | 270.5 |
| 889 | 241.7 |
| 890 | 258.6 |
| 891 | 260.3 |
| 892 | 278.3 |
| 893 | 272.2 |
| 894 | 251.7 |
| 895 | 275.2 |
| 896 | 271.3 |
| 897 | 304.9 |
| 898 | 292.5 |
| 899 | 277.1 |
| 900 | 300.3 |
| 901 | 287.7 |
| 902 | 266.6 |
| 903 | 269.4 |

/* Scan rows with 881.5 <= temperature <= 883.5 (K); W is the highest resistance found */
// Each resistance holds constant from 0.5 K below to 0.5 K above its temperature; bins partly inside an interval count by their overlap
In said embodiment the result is 237.9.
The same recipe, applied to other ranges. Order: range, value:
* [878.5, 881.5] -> 262.9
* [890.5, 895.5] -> 278.3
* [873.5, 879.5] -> 268.6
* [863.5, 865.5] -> 290.6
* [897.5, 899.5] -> 292.5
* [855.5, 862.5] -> 308.2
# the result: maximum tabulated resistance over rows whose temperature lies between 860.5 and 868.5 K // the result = 292.2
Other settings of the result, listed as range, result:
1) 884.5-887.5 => 242.8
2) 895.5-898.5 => 304.9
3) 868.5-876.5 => 280.1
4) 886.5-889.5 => 270.5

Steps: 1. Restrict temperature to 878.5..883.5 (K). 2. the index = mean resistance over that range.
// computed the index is 245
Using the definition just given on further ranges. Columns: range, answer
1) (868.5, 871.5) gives 264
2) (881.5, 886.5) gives 237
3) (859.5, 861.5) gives 273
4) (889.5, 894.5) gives 264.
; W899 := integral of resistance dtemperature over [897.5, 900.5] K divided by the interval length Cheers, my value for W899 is 290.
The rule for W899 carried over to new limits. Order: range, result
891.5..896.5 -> 270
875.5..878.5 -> 246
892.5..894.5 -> 262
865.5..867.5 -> 280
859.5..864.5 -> 281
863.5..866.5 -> 283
